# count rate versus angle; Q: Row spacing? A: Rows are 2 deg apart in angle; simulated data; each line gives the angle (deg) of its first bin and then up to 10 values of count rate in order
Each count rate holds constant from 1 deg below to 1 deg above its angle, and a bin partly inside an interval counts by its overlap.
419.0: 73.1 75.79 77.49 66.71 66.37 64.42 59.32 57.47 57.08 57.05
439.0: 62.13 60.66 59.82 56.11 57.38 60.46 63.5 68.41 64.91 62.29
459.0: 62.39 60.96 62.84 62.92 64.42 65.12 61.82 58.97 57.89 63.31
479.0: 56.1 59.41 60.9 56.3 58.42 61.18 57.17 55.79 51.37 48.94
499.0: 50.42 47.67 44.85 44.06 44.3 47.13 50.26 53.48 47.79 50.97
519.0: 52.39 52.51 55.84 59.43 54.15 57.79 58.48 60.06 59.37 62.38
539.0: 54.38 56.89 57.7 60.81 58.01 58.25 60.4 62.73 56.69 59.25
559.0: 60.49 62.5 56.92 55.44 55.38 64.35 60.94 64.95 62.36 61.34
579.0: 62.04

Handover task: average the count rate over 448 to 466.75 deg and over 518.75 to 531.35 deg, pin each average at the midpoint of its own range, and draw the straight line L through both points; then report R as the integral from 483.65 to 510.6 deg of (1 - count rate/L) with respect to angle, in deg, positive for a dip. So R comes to 3.4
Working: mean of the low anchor 63.2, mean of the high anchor 55.9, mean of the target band 51.5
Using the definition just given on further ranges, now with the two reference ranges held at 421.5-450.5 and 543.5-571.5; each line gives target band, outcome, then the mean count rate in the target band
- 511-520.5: 1.4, 51.1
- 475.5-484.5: 0.2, 59.6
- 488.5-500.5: 1.4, 53.6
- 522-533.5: 0.5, 57.5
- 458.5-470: -0.3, 63.1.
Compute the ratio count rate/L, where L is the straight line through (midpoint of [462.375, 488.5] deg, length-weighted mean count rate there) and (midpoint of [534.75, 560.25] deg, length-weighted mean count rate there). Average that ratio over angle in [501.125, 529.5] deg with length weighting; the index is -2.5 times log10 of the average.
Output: 0.18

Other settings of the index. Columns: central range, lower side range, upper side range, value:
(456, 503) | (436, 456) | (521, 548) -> 0.03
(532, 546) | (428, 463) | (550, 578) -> 0.03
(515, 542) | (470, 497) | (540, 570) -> 0.05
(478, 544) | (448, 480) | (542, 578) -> 0.13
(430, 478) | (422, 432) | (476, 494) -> 0.03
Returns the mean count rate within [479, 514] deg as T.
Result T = 52.6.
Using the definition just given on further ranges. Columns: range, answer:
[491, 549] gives 53.6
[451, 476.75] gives 62.8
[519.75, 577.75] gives 58.9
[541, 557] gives 59.1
